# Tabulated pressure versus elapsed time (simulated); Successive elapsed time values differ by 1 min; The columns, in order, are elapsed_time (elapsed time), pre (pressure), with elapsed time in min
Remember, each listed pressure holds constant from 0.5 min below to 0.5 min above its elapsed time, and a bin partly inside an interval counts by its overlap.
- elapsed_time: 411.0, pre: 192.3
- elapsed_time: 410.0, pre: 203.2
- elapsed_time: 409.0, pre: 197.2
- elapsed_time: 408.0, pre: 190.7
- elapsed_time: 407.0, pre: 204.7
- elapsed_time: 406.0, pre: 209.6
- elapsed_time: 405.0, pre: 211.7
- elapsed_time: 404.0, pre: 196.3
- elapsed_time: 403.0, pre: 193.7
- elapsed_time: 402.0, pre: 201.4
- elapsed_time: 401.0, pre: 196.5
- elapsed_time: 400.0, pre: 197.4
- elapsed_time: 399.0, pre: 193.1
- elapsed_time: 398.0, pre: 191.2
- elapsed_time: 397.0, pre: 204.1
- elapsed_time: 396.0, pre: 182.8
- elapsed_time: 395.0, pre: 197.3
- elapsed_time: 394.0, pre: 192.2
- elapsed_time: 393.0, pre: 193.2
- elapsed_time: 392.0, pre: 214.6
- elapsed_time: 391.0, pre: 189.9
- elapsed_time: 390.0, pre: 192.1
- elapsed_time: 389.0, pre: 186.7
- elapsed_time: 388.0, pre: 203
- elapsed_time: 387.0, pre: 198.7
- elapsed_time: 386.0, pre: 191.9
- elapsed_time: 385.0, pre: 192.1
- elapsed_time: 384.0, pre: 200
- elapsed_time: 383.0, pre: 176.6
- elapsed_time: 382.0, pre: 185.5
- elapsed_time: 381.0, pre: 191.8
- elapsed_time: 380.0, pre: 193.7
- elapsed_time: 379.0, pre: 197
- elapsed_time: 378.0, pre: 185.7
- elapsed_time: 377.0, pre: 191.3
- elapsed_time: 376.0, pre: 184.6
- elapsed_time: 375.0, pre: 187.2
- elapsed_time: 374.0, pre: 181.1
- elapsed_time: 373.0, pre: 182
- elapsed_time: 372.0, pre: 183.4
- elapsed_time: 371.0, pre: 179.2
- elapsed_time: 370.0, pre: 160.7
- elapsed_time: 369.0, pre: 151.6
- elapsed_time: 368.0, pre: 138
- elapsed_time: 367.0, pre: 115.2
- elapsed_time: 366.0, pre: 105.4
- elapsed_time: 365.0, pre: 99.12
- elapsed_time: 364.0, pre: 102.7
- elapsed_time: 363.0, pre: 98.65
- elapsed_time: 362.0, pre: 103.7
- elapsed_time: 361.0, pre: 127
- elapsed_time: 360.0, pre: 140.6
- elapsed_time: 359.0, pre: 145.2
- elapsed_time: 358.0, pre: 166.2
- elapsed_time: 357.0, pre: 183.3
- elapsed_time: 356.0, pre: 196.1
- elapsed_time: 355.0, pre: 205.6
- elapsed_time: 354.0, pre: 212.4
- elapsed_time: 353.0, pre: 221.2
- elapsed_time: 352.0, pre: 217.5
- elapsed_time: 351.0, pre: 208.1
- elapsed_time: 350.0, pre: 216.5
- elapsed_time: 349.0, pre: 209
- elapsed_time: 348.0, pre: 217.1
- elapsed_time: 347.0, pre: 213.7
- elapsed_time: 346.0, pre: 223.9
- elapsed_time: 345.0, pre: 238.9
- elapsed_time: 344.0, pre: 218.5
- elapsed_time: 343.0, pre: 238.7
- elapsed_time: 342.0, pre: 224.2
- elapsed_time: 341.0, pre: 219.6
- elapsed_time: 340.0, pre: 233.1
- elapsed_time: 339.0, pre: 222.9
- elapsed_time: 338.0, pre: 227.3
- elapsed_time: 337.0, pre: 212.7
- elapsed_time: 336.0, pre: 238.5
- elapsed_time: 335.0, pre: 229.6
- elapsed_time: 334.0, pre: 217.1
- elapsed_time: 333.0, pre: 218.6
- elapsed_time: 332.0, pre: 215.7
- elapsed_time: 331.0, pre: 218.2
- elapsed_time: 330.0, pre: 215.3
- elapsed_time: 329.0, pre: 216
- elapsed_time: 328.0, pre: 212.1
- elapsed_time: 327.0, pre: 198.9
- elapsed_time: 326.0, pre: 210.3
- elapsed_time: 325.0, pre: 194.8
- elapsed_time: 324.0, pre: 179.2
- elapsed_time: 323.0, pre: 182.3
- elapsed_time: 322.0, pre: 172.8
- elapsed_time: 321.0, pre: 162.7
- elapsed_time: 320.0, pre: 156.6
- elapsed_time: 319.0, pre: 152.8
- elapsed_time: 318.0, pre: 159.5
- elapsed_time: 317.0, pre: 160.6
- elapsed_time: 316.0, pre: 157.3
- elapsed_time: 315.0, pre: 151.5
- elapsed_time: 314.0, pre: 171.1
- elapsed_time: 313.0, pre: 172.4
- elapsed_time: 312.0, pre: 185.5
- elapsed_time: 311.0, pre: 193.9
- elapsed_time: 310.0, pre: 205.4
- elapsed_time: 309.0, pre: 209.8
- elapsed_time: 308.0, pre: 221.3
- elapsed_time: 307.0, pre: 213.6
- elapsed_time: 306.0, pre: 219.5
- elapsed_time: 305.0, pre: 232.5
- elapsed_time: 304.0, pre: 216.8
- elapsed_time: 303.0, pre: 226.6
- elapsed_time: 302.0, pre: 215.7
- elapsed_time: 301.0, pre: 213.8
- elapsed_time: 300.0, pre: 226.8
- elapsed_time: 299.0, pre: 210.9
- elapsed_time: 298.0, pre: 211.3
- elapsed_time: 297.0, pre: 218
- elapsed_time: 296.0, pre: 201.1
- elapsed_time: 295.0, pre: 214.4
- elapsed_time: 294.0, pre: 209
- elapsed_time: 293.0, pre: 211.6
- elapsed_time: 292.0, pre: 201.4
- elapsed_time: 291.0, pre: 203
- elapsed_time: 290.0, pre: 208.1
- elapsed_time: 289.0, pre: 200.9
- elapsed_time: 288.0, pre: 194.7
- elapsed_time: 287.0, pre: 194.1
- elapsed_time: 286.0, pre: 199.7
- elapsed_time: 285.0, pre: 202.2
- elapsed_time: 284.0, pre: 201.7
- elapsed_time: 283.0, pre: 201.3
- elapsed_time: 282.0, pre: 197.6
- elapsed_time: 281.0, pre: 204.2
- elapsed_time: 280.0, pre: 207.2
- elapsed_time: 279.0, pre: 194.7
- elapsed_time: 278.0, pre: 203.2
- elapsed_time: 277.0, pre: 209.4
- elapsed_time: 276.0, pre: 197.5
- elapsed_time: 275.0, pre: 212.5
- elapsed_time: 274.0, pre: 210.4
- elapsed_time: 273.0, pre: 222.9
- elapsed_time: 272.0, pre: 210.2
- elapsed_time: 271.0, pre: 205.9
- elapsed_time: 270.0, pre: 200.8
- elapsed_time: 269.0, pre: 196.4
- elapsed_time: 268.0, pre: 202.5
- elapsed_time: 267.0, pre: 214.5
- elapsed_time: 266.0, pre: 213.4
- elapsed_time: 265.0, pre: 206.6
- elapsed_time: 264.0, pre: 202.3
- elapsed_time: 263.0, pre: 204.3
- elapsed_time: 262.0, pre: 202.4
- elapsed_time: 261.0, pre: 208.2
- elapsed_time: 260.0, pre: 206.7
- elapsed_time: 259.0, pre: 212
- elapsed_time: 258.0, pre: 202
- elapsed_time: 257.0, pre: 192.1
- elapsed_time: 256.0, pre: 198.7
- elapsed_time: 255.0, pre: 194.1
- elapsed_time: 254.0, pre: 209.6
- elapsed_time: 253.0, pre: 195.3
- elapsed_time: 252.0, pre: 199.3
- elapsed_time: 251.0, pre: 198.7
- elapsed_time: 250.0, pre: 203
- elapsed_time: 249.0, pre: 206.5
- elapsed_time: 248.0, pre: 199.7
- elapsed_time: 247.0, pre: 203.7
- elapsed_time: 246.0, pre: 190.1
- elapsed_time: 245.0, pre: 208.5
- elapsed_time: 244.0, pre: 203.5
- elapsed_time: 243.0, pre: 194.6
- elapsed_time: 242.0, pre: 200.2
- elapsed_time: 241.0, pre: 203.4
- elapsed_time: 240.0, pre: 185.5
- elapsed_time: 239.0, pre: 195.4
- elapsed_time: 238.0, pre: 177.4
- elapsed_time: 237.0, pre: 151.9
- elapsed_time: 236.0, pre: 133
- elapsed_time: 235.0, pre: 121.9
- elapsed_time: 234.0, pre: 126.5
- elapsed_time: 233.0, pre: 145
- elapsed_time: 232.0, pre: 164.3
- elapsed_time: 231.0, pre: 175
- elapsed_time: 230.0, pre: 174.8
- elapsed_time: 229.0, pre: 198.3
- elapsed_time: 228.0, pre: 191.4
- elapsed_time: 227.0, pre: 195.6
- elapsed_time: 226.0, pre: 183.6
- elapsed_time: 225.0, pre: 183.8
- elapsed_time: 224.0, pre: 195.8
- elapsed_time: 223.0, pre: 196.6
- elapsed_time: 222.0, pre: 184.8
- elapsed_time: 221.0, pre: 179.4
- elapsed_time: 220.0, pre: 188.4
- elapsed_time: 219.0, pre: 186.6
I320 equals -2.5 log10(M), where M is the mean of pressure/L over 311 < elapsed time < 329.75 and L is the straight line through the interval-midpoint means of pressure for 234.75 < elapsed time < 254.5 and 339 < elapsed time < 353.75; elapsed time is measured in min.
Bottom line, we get 0.19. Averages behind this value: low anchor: 190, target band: 179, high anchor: 221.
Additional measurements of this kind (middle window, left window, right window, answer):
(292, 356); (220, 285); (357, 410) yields -0.120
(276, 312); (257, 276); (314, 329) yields -0.091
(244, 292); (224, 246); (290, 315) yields -0.062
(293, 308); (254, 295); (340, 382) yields -0.102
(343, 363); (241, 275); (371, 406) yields 0.024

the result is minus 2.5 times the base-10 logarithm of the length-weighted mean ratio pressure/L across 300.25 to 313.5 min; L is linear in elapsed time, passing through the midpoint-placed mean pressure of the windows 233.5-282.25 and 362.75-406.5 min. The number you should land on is -0.11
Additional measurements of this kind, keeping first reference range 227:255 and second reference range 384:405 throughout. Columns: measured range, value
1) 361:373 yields 0.41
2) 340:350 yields -0.16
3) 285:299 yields -0.10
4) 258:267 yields -0.12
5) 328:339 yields -0.16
